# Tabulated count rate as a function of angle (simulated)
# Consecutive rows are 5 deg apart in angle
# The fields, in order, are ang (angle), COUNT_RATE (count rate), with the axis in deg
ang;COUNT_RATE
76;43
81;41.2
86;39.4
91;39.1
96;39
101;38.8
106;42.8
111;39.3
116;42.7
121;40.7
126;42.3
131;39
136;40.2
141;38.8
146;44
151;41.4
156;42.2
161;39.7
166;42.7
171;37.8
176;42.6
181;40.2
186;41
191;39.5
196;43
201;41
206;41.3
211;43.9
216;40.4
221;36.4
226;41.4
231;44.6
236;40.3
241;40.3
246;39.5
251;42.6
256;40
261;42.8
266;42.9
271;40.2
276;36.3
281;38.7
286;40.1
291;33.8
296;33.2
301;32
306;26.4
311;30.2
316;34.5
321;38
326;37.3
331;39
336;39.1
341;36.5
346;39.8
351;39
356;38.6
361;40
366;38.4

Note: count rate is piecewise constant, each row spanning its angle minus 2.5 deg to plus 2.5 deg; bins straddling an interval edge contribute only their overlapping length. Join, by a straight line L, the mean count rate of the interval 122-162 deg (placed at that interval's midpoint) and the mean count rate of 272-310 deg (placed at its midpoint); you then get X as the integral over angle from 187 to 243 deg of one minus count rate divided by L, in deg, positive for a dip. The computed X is -5.0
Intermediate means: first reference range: 41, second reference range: 34.4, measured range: 41.1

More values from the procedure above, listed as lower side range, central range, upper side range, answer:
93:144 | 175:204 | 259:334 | -1.8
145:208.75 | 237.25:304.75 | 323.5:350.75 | 1.9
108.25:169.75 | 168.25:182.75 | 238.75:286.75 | 0.2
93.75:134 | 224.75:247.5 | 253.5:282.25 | -0.6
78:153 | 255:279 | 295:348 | -2.5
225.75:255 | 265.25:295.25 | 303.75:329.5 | -0.6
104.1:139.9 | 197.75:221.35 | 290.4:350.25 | -1.7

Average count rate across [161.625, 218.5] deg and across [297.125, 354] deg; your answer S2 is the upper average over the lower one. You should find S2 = 0.86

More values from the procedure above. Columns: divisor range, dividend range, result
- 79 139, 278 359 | 0.89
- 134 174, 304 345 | 0.87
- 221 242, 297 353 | 0.86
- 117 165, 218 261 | 0.99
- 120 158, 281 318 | 0.81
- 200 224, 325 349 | 0.95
